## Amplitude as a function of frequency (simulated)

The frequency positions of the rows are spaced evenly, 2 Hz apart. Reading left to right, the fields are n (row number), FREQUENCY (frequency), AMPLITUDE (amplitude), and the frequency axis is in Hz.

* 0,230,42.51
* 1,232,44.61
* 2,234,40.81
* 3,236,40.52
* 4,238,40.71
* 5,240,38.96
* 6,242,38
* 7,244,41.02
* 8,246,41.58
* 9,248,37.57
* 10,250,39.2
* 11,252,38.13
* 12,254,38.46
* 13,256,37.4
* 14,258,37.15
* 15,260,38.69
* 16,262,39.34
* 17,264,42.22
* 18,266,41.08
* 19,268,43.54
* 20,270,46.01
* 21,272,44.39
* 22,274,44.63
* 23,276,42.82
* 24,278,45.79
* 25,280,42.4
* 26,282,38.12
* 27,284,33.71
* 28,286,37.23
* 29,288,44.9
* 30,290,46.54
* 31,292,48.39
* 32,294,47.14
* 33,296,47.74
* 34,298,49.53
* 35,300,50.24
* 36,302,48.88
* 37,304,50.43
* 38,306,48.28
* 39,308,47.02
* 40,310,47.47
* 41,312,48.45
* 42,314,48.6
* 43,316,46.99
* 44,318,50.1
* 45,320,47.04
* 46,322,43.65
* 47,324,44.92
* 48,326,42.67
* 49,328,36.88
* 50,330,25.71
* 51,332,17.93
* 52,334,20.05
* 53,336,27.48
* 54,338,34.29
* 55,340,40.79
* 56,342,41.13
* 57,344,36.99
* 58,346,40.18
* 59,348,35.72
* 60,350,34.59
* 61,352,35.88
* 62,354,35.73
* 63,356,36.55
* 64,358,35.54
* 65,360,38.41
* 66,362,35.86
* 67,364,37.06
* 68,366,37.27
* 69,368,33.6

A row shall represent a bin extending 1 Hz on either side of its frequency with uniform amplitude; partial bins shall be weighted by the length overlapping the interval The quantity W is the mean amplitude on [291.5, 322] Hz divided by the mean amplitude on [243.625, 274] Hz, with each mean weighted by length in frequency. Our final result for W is 1.2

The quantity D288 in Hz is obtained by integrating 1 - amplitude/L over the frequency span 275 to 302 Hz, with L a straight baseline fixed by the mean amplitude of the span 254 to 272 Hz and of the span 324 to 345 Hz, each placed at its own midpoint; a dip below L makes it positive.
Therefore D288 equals -4.6 Hz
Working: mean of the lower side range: 40.8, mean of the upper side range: 33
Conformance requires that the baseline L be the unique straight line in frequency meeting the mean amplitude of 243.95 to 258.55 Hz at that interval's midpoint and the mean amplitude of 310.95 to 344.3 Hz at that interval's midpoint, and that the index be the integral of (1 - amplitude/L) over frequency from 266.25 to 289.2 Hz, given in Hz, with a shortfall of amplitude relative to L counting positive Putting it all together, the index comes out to -2.1 Hz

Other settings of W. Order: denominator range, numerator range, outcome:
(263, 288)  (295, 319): 1.16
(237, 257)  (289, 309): 1.24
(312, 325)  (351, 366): 0.78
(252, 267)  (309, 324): 1.21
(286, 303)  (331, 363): 0.72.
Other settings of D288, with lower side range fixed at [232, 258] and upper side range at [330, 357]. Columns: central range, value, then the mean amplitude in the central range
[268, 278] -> -1.8 Hz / 44.5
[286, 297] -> -2.9 Hz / 46.1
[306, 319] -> -4.7 Hz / 48.1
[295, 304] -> -3.3 Hz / 49.2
